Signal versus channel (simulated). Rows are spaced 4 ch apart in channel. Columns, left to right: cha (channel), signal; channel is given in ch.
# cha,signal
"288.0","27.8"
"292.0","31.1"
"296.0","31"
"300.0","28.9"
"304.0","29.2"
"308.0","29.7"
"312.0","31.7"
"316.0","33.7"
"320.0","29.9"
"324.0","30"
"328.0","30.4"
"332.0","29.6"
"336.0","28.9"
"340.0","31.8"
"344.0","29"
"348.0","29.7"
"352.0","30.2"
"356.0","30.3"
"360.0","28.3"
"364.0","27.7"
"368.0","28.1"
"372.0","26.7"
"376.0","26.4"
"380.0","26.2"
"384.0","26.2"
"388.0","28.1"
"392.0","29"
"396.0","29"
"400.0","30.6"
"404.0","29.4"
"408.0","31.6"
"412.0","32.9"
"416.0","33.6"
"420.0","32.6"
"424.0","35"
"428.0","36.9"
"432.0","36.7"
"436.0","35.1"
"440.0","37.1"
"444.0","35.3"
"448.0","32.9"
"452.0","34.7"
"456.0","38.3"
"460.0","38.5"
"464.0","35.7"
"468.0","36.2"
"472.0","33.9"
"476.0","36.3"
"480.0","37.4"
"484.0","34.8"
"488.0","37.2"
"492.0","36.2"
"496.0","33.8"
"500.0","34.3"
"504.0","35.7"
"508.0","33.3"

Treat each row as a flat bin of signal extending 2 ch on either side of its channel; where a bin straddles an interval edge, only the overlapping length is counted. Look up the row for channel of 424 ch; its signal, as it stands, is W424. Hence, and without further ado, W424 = 35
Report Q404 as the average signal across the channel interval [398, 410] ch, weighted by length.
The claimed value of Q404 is 30.5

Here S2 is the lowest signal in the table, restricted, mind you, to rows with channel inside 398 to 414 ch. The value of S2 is 29.4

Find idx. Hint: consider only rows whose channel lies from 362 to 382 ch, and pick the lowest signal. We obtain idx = 26.2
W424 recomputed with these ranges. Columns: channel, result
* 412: 32.9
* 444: 35.3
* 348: 29.7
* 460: 38.5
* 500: 34.3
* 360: 28.3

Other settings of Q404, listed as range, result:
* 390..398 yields 29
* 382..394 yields 27.8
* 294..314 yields 30.1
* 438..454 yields 35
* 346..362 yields 29.6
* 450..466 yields 36.8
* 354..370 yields 28.6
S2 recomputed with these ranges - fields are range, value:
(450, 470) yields 34.7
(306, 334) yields 29.6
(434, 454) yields 32.9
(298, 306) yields 28.9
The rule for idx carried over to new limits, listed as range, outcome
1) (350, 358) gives 30.2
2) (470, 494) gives 33.9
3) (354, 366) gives 27.7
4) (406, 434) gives 31.6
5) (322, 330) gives 30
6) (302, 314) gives 29.2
